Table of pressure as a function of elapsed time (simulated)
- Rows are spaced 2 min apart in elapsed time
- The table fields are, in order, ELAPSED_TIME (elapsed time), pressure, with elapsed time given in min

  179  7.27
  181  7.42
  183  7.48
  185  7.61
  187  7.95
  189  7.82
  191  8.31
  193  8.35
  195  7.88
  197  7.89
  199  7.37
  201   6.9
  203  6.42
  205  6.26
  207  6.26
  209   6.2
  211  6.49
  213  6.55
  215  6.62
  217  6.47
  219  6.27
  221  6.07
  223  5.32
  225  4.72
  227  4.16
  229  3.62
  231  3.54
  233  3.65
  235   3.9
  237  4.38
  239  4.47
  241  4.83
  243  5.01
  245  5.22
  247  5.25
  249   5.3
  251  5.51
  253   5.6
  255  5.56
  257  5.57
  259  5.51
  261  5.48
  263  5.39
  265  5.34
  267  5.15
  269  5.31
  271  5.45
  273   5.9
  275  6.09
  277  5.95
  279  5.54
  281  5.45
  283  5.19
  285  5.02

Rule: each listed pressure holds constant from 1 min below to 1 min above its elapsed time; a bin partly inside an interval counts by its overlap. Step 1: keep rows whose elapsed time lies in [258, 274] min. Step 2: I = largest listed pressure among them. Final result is 5.9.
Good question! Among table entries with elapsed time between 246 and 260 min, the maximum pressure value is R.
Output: 5.6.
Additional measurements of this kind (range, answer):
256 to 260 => 5.57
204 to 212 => 6.49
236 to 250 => 5.3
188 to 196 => 8.35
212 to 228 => 6.62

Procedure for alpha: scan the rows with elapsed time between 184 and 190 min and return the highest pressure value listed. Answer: 7.95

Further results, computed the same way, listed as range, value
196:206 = 7.89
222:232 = 5.32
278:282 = 5.54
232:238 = 4.38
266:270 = 5.31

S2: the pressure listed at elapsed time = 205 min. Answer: 6.26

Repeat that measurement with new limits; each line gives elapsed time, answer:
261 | 5.48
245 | 5.22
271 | 5.45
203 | 6.42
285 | 5.02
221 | 6.07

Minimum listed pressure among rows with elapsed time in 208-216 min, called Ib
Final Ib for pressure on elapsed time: 6.2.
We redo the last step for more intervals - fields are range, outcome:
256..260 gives 5.51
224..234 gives 3.54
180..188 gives 7.42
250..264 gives 5.39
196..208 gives 6.26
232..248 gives 3.65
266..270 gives 5.15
